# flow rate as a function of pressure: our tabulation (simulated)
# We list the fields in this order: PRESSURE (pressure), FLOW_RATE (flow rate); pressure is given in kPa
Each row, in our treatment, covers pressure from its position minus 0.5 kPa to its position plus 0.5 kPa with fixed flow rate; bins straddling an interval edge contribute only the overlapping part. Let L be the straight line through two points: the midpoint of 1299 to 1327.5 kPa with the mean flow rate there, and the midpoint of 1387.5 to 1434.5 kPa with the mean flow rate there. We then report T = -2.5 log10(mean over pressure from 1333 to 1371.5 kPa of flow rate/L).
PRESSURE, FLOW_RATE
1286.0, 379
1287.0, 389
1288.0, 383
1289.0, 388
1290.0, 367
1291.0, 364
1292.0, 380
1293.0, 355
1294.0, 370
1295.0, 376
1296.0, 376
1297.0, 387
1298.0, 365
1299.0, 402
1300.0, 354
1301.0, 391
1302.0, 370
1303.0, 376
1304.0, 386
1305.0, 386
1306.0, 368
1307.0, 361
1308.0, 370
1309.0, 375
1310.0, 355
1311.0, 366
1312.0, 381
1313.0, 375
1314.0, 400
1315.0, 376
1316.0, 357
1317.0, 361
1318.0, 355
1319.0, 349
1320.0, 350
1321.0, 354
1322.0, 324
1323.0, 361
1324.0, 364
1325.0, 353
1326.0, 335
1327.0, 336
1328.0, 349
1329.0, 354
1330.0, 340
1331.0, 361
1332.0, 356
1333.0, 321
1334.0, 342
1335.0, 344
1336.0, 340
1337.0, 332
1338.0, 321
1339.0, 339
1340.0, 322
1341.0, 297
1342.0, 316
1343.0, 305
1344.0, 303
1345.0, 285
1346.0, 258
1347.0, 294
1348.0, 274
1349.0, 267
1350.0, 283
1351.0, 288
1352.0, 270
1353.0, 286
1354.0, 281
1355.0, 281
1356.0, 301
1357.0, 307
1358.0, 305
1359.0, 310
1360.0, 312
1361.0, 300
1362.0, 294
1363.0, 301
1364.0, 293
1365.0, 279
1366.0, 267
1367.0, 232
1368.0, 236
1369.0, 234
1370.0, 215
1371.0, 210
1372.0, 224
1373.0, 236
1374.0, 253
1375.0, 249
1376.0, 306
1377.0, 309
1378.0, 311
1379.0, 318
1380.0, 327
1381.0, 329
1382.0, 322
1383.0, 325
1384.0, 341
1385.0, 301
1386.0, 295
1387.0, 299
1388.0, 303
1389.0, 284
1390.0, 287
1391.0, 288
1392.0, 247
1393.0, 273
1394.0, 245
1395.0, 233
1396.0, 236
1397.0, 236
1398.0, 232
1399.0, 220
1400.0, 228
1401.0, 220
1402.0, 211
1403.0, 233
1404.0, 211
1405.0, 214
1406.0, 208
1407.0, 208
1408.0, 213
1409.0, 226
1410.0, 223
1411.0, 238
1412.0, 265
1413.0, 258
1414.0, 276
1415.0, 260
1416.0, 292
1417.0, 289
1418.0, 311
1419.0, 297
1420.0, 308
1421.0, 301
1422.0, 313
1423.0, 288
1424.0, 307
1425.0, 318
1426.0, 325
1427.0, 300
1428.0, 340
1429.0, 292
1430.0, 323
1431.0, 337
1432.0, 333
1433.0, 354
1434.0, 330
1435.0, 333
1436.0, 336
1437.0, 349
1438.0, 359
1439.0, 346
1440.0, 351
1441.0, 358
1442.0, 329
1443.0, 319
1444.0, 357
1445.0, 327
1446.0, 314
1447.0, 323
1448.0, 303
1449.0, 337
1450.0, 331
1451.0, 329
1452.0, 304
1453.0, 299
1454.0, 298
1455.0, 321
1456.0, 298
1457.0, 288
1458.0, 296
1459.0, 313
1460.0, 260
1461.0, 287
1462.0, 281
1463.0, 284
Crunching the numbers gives 0.13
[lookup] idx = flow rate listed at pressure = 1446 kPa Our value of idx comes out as 314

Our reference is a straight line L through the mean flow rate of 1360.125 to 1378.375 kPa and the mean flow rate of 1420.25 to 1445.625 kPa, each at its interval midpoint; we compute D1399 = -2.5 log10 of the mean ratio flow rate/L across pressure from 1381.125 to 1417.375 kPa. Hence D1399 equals 0.143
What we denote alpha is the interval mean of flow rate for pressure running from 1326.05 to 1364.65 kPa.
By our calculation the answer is 310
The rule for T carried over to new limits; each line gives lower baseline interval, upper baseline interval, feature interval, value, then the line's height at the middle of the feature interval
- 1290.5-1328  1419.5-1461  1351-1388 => 0.21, 345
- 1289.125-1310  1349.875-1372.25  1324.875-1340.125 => -0.06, 321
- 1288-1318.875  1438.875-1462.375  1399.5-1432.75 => 0.20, 329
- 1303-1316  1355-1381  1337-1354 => 0.07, 315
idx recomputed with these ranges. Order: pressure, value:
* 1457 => 288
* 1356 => 301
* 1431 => 337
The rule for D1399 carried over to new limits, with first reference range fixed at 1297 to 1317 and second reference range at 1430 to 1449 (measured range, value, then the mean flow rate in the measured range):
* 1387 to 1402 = 0.35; 252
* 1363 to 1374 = 0.40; 246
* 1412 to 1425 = 0.17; 292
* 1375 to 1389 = 0.14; 311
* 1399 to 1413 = 0.47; 224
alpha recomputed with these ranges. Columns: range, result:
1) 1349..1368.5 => 285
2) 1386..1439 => 278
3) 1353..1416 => 266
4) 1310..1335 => 355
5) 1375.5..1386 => 318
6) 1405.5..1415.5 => 238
